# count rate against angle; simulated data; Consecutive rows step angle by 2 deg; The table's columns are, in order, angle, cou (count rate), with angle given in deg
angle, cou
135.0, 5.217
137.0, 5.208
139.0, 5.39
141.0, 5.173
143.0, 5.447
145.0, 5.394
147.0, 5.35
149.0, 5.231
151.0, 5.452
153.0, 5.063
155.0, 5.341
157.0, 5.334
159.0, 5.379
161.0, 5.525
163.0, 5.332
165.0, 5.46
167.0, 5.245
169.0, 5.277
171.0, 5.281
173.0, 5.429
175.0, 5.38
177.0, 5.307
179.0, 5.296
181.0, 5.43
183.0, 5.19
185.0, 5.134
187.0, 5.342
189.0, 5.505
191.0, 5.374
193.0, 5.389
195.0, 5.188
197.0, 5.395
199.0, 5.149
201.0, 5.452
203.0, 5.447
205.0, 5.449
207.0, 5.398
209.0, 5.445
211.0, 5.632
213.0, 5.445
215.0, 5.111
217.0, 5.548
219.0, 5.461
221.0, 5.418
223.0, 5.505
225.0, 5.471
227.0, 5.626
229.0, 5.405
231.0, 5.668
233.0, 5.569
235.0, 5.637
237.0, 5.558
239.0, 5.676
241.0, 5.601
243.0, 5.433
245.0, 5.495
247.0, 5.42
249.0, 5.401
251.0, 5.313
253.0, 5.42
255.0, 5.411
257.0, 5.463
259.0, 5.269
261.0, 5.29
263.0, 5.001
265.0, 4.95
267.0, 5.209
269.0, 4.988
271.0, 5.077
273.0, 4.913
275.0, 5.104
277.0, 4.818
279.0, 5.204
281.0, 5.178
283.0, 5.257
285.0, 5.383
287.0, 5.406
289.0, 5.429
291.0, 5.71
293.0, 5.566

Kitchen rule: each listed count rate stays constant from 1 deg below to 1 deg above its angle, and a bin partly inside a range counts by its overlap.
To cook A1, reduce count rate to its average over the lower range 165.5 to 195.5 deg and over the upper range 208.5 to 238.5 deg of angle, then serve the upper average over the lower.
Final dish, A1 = 1.0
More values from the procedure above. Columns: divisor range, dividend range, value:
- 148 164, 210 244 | 1.03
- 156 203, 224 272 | 1.01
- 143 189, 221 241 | 1.04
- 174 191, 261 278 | 0.94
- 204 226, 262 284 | 0.93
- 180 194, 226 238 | 1.04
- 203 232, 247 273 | 0.96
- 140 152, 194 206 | 1.00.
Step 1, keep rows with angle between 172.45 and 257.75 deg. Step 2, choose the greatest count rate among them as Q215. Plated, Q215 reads 5.676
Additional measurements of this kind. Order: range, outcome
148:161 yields 5.525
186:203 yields 5.505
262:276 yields 5.209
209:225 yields 5.632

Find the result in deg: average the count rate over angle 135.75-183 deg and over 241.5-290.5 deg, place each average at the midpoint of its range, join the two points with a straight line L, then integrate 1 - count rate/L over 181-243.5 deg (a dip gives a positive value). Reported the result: -1.7 deg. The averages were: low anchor 5.33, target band 5.44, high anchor 5.25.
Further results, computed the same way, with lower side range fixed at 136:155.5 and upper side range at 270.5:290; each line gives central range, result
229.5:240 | -0.8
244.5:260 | -0.6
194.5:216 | -0.5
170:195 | -0.3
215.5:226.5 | -0.5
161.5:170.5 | -0.1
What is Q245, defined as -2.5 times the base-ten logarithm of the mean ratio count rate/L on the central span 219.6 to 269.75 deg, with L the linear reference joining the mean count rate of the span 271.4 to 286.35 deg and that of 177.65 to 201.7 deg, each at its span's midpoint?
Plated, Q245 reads -0.04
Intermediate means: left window 5.32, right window 5.13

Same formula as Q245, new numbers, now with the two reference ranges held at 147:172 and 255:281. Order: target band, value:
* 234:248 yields -0.076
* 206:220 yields -0.042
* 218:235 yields -0.065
